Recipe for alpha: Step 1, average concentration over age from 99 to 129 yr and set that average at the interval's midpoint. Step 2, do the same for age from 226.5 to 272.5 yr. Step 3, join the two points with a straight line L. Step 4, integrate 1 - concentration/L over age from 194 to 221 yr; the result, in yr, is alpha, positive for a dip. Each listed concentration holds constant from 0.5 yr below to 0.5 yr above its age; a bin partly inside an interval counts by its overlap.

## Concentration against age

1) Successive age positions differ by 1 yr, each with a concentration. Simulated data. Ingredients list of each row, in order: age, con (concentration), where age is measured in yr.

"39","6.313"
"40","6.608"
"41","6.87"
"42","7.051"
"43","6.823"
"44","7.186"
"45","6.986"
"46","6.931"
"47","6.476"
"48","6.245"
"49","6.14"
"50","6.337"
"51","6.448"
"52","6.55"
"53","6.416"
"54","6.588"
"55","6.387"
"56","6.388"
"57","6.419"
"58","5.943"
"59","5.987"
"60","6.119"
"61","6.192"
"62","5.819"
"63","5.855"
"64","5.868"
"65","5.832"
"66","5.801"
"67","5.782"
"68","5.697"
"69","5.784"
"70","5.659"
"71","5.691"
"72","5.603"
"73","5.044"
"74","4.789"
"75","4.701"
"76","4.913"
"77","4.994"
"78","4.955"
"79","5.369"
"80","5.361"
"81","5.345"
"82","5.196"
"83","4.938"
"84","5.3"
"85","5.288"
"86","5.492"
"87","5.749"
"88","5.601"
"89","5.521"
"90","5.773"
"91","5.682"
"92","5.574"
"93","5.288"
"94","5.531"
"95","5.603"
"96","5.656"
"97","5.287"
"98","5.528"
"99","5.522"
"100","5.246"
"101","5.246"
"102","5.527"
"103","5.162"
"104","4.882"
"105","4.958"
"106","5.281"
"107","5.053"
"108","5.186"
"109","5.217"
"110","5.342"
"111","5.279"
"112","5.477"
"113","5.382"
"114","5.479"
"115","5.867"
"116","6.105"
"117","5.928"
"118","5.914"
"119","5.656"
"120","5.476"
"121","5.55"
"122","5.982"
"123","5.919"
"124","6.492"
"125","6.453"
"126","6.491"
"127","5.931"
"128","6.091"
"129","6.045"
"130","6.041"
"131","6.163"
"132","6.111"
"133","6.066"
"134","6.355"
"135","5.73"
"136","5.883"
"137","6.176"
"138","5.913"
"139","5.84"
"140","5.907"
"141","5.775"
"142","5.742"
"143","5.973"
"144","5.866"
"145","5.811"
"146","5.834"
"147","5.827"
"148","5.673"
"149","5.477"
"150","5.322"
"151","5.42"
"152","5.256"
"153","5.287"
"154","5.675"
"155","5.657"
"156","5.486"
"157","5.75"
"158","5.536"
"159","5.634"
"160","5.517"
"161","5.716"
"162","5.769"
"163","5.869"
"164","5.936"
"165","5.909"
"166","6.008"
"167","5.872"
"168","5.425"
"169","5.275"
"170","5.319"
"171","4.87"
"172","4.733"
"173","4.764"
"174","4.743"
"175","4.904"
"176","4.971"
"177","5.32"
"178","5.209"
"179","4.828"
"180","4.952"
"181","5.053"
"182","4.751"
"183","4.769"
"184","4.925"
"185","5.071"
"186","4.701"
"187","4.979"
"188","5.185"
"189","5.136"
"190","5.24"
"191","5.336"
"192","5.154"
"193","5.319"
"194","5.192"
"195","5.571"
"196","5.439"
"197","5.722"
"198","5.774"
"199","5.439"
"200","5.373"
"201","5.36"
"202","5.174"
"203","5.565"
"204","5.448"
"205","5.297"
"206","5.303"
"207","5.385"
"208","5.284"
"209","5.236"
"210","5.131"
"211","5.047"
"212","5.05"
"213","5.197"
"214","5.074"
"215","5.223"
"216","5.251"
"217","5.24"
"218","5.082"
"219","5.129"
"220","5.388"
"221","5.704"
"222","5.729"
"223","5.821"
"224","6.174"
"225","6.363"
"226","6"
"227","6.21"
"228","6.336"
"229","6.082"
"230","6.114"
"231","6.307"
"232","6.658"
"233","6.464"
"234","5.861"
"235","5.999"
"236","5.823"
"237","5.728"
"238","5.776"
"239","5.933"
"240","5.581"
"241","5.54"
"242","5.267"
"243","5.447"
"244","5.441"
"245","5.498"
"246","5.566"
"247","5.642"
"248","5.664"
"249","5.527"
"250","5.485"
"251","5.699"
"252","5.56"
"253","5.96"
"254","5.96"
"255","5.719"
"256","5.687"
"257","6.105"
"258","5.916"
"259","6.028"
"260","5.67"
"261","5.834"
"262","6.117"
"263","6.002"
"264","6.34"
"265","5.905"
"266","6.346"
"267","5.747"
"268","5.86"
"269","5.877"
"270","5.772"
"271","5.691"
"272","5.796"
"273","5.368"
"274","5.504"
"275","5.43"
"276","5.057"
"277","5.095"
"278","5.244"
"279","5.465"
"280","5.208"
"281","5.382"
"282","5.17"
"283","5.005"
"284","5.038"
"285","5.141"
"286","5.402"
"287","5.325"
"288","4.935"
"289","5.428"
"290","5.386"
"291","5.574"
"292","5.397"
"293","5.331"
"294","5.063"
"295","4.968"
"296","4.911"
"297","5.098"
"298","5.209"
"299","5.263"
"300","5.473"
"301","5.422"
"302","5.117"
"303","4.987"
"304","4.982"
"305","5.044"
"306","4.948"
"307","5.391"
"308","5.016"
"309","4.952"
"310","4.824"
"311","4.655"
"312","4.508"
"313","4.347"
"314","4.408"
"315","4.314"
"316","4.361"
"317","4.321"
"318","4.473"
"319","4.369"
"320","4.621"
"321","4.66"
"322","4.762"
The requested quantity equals 2.2 yr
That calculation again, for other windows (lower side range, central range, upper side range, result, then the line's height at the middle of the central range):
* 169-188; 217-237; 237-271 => -1.67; 5.48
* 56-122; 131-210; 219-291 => 2.11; 5.6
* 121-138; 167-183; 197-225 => 1.90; 5.7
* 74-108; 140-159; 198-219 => -1.26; 5.29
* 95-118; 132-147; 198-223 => -1.52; 5.38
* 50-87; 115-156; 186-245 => -1.76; 5.62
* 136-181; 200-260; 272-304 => -3.15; 5.37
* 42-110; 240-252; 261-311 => -0.22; 5.43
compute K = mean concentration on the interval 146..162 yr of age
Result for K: 5.56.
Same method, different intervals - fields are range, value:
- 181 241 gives 5.5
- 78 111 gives 5.36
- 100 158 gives 5.7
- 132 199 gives 5.46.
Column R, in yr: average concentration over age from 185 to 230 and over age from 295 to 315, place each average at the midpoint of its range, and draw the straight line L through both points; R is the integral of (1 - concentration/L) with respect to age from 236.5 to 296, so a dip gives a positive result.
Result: -4.8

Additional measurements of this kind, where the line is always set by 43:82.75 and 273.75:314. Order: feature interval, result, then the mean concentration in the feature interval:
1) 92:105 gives 0.9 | 5.36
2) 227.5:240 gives -1.7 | 6.07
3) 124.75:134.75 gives -0.8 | 6.16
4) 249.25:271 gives -2.6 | 5.88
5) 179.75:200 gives 1.0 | 5.19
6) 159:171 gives -0.2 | 5.66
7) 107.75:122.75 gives 0.3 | 5.6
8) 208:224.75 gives 0.1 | 5.36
